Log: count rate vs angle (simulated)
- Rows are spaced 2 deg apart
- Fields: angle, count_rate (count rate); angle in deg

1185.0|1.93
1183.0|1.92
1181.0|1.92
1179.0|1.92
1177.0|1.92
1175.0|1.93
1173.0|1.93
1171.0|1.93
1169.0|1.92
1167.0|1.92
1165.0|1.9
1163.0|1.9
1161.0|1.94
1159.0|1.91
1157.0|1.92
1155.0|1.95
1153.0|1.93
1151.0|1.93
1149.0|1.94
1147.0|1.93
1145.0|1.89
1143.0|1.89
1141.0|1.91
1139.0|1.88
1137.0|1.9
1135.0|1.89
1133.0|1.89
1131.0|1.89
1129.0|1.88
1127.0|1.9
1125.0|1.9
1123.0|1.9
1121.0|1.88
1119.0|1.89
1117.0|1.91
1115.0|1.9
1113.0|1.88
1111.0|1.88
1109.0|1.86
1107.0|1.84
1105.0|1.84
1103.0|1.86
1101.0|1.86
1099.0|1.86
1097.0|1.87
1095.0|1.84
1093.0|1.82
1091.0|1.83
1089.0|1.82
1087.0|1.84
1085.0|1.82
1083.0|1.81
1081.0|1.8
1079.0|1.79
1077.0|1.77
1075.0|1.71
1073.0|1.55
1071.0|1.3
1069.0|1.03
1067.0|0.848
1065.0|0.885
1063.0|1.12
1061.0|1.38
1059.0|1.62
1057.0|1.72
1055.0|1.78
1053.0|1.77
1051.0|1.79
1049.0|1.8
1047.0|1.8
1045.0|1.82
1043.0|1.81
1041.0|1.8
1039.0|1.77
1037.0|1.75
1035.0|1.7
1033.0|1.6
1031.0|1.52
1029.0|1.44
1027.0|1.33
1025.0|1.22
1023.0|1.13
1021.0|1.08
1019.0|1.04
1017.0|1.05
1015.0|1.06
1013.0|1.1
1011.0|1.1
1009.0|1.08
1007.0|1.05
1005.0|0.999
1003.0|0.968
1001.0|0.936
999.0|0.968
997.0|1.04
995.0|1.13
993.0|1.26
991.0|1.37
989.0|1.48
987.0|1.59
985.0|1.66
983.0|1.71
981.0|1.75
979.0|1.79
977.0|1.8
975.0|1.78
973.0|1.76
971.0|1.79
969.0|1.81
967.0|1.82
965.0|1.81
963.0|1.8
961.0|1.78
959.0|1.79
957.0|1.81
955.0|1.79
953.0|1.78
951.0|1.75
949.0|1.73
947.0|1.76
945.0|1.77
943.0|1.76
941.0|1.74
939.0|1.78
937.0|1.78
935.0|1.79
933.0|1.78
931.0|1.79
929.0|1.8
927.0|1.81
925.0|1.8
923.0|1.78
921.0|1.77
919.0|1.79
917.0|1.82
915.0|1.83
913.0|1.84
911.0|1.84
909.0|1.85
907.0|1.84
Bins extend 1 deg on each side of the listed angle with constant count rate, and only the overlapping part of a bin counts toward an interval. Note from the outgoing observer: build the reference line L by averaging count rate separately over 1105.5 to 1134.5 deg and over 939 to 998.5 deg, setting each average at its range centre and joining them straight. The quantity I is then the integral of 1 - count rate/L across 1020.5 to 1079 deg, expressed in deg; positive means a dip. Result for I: 8.7 deg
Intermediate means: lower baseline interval 1.67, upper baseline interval 1.89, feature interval 1.52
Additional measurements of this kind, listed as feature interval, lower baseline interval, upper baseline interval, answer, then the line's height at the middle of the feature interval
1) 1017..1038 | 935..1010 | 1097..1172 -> 4.0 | 1.68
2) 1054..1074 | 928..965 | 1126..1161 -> 5.7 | 1.86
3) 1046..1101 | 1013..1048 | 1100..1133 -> 1.2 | 1.67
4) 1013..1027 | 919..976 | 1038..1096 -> 4.8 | 1.69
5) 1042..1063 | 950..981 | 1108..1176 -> 1.7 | 1.85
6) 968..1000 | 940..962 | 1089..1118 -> 4.4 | 1.79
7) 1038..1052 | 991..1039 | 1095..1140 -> -3.9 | 1.41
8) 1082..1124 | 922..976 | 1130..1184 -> 0.5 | 1.88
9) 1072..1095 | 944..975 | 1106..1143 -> 1.0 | 1.86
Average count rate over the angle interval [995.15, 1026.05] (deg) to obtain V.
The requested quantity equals 1.06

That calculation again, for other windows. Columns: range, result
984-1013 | 1.18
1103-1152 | 1.89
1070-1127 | 1.82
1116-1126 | 1.9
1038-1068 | 1.58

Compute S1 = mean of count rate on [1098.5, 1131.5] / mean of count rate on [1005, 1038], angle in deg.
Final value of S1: 1.49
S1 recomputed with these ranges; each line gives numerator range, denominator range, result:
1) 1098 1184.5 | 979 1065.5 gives 1.36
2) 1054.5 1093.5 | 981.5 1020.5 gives 1.30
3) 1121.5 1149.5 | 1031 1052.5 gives 1.08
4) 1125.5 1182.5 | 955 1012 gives 1.28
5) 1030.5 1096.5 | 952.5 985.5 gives 0.92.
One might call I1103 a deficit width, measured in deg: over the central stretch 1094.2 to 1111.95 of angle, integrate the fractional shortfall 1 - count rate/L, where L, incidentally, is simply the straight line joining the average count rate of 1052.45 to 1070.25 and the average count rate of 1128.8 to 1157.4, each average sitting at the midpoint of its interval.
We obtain -2.5 deg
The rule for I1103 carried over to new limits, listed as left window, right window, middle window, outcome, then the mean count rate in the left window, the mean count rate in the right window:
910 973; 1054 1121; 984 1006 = 6.7 deg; 1.79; 1.69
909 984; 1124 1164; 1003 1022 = 8.0 deg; 1.79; 1.91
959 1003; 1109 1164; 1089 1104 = -0.3 deg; 1.56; 1.9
